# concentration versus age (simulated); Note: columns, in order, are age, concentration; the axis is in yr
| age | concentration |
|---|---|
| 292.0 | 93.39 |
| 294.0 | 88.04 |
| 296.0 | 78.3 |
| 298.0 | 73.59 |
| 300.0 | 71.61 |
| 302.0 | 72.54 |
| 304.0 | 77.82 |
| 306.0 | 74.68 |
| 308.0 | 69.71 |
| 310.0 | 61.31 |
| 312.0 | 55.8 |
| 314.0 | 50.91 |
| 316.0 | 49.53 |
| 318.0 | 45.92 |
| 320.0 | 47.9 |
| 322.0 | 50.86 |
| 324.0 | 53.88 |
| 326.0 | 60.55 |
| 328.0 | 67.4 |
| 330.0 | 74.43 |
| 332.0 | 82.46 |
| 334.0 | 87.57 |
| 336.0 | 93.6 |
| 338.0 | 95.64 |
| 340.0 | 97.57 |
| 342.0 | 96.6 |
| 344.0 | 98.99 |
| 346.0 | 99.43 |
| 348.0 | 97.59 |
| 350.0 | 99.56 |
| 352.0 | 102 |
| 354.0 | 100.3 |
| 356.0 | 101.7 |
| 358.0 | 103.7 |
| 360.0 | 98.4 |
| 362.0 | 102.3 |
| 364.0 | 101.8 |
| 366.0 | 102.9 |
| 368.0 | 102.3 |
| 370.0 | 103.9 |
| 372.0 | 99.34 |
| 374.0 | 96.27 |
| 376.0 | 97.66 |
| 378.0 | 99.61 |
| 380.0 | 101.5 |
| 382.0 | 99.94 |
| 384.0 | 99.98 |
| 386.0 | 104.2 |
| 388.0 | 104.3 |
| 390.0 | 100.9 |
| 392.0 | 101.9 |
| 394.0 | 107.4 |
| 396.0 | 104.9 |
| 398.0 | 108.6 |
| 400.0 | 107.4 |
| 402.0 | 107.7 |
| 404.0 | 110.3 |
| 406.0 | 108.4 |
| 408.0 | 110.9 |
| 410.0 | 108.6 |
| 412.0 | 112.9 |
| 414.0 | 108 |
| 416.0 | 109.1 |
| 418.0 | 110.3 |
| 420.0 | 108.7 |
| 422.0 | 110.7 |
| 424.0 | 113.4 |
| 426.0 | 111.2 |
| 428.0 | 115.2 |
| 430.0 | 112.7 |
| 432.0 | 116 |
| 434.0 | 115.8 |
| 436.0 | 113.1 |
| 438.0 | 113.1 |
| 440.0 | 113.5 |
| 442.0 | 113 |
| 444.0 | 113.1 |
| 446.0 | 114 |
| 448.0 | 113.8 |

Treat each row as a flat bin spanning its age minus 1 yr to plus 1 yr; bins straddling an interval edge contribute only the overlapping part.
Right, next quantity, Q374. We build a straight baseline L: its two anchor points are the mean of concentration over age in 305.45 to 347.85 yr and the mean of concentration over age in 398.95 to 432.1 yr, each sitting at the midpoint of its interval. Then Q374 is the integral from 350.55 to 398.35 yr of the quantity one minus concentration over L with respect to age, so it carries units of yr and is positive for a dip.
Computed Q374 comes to -4.7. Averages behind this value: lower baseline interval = 72.6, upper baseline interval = 111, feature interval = 102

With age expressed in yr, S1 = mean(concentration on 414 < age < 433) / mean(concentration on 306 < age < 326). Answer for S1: 2.02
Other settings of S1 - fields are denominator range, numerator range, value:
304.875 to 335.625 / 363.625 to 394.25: 1.61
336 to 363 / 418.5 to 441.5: 1.14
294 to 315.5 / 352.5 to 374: 1.47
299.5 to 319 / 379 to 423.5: 1.70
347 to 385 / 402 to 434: 1.11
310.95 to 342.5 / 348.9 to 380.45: 1.46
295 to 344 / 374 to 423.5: 1.49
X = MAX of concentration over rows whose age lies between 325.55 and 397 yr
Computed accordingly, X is 107.4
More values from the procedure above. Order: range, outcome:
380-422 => 112.9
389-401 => 108.6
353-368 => 103.7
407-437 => 116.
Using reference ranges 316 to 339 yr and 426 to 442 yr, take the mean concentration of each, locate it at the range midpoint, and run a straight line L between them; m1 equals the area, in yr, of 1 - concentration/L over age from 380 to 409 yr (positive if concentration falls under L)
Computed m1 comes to -2.51 yr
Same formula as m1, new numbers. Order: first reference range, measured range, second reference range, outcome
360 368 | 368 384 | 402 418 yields 0.6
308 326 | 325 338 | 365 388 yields -2.7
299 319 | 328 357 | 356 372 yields -2.4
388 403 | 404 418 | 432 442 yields -0.1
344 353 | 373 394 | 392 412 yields 0.8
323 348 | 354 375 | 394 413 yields -1.4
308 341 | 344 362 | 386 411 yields -3.9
